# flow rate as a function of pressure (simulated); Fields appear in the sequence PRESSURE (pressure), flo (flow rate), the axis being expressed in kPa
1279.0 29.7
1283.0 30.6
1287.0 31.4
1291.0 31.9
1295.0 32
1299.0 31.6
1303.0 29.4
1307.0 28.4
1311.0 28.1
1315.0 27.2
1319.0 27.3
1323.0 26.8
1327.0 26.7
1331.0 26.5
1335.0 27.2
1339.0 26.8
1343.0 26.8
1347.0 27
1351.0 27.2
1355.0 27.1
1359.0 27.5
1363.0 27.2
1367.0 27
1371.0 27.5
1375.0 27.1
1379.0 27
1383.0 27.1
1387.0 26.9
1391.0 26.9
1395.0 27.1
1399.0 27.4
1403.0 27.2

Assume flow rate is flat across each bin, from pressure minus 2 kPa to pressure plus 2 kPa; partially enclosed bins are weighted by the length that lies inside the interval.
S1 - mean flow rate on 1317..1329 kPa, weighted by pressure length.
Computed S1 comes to 26.9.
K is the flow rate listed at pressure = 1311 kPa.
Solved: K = 28.1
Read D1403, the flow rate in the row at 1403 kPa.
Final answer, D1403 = 27.2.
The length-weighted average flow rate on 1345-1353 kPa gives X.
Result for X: 27.1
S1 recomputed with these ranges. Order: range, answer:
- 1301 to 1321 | 28.1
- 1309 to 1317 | 27.6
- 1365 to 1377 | 27.2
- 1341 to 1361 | 27.1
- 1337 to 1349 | 26.9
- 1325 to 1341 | 26.8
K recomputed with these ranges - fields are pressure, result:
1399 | 27.4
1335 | 27.2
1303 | 29.4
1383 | 27.1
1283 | 30.6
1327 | 26.7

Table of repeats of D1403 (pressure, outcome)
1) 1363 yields 27.2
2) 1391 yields 26.9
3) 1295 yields 32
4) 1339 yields 26.8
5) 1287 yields 31.4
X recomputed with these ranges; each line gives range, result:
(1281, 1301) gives 31.5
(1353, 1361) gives 27.3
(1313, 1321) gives 27.2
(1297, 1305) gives 30.5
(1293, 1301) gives 31.8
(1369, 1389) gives 27.1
